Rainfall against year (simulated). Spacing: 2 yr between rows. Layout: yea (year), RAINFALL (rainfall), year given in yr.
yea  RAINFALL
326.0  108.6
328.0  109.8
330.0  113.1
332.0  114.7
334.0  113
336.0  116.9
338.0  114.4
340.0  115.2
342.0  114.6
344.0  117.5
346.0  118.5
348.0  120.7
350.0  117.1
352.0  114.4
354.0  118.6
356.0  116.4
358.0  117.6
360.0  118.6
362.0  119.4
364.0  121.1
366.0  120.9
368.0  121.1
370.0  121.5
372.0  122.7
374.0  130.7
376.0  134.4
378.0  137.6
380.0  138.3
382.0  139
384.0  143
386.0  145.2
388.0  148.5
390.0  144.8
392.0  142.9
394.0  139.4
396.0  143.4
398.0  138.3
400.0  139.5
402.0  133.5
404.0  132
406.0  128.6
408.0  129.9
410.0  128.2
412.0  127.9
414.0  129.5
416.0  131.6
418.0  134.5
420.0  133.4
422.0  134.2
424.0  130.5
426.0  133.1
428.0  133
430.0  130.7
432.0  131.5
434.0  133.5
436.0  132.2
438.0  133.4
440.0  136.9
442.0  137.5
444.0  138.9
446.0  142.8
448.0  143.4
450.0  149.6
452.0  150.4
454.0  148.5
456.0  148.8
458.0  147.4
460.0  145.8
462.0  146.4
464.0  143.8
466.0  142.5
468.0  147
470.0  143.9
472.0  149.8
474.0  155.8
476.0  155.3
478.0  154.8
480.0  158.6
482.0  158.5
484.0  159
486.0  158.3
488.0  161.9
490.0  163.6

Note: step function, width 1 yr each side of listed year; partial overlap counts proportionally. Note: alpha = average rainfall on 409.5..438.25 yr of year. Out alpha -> 132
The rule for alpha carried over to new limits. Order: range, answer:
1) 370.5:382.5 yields 133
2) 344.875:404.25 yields 130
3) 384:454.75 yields 137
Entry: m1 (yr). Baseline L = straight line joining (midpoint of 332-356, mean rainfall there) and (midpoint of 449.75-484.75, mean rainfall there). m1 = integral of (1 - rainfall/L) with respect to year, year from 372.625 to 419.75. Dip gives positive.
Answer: -2.1 yr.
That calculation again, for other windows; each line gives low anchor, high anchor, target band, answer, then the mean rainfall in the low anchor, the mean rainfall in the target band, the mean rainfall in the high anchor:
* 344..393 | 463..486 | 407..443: 2.2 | 128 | 132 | 152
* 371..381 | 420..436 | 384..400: -1.2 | 133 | 143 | 132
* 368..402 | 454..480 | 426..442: 1.2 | 137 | 133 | 149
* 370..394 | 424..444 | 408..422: 0.4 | 138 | 131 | 134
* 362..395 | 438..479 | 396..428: 1.5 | 134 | 133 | 146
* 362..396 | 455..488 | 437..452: 0.5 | 134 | 141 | 151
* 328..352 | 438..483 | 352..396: -2.0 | 116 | 130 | 147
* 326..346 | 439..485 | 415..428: 0.4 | 114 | 133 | 148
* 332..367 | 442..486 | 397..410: -0.1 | 117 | 133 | 149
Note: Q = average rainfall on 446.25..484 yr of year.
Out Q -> 150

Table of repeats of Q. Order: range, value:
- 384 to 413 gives 137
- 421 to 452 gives 137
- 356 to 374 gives 121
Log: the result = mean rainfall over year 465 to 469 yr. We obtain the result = 145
